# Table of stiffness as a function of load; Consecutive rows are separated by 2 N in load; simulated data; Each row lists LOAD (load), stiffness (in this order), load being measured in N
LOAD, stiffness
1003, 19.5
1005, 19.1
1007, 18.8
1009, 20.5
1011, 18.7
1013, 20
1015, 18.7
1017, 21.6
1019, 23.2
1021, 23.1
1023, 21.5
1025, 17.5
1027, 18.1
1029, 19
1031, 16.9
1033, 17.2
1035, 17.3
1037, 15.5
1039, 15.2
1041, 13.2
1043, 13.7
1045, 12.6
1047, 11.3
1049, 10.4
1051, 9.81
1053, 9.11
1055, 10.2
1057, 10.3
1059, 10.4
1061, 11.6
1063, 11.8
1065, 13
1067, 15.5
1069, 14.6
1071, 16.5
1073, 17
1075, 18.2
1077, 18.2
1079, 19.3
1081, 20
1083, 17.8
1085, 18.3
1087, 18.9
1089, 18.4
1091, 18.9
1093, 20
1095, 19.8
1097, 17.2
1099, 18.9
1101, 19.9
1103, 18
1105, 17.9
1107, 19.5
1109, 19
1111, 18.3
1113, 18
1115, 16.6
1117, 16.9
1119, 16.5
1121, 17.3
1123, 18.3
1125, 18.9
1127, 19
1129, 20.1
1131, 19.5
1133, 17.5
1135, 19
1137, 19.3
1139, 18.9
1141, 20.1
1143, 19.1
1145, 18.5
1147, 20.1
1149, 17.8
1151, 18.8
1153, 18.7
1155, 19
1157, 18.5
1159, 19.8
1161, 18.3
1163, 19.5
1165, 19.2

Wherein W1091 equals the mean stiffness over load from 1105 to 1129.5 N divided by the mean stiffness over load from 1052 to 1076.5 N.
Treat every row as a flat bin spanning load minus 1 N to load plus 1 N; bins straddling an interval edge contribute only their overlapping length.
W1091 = 1.37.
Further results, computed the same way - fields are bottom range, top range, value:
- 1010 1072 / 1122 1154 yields 1.23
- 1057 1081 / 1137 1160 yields 1.26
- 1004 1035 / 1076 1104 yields 0.96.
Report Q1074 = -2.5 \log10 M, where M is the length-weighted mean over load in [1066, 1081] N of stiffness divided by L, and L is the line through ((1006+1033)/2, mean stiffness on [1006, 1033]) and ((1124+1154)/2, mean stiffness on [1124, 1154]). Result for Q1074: 0.13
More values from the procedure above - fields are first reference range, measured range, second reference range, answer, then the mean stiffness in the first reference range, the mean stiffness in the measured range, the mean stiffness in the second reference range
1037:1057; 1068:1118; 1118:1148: -0.18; 11.8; 18.2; 18.8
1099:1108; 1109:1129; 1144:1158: 0.05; 18.8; 17.9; 18.8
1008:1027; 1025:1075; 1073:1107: 0.37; 20.4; 13.9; 18.7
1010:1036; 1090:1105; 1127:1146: 0.02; 19.4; 18.9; 19.1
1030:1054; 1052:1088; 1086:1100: 0.11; 13.5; 15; 18.9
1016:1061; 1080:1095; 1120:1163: -0.12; 15.2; 19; 18.9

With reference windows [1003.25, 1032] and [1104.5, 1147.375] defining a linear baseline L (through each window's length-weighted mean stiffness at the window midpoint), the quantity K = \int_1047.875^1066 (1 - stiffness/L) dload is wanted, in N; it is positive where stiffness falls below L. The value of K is 8.0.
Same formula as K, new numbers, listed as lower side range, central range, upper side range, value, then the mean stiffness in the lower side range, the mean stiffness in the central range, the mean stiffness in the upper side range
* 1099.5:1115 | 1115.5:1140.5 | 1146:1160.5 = 0.4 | 18.5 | 18.4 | 18.9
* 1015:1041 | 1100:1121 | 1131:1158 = 0.9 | 18.6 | 18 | 18.9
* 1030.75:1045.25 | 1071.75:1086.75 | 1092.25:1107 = -0.6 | 15.2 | 18.4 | 18.8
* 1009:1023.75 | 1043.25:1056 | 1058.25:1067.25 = 3.5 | 20.9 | 10.8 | 12.3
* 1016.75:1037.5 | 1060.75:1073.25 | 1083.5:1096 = 3.1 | 19.2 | 14.3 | 19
